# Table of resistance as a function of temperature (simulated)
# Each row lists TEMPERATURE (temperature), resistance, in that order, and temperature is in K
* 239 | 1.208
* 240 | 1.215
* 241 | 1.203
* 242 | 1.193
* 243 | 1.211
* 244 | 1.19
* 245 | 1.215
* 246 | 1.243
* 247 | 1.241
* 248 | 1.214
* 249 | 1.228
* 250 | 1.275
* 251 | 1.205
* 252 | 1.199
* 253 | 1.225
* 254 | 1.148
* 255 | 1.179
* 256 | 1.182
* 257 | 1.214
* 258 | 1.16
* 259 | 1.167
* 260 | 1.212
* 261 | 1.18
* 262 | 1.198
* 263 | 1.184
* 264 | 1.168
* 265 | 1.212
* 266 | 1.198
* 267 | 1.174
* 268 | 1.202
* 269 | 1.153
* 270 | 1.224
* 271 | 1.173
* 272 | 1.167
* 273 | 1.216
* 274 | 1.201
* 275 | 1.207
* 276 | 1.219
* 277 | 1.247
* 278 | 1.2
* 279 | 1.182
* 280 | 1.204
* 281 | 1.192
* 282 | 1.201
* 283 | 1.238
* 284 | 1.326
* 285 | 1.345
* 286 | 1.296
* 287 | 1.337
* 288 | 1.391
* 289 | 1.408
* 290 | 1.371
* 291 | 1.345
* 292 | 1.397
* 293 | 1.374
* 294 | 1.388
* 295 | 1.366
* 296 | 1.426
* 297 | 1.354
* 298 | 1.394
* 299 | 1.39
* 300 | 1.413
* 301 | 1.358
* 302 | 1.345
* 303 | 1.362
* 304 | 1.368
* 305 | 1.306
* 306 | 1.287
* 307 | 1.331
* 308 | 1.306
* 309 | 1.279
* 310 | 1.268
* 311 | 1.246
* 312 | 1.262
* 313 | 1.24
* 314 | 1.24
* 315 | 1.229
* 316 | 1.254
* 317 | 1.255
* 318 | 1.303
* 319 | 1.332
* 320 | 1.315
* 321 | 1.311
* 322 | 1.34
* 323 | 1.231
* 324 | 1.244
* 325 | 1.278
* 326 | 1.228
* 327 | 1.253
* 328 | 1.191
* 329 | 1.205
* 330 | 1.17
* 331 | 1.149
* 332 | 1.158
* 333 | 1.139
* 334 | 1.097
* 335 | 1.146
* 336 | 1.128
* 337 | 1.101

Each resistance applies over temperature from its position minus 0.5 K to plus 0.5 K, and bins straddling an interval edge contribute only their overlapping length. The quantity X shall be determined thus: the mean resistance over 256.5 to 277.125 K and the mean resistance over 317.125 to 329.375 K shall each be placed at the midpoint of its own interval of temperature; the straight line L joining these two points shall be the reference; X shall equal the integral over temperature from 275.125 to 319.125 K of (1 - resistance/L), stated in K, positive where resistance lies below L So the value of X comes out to -2.6 K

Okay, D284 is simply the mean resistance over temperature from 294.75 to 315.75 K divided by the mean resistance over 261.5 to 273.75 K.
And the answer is 1.11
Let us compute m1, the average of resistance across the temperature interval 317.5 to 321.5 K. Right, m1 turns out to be 1.32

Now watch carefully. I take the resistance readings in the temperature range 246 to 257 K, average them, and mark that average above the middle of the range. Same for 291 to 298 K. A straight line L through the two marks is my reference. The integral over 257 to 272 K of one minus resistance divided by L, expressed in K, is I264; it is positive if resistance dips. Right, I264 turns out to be 0.9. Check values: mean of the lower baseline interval 1.21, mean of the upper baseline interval 1.38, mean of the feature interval 1.19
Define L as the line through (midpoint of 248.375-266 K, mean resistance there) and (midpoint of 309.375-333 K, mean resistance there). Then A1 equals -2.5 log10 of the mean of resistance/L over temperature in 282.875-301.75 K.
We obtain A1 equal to -0.12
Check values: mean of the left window 1.2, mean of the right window 1.25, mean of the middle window 1.37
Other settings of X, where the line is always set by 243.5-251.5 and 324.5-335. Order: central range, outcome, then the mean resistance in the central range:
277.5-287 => -0.3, 1.25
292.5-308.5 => -2.1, 1.36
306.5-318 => -0.7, 1.27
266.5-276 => 0.2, 1.19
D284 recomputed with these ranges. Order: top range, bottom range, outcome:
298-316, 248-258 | 1.09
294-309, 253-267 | 1.14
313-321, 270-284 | 1.06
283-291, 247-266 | 1.12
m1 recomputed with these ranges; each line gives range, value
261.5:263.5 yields 1.19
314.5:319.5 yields 1.27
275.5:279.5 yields 1.21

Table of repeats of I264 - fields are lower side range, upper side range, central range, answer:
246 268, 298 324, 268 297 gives -0.7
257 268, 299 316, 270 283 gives 0.2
